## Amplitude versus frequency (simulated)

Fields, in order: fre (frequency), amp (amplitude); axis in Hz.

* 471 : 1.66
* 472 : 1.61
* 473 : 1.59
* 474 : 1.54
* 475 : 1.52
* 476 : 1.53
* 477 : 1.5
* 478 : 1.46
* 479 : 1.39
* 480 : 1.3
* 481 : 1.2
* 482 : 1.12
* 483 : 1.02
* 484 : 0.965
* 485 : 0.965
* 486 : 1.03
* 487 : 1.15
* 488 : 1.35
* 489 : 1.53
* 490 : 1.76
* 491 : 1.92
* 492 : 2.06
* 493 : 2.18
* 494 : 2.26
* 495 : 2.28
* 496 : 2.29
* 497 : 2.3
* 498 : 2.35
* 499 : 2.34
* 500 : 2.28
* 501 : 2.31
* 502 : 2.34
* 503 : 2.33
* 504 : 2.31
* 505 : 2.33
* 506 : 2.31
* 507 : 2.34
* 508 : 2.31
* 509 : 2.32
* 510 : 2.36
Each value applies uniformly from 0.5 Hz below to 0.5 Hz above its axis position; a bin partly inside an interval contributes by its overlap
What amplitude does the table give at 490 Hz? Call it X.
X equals 1.76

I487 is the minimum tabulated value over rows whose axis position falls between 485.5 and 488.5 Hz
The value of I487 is 1.03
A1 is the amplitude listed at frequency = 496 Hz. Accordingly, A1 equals 2.29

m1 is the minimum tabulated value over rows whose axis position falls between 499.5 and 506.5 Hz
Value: 2.28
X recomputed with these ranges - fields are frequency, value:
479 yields 1.39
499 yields 2.34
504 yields 2.31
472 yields 1.61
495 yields 2.28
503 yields 2.33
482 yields 1.12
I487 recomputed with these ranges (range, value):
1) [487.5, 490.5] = 1.35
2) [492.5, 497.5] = 2.18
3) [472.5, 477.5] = 1.5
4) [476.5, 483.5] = 1.02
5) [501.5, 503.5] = 2.33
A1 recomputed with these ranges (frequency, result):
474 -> 1.54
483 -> 1.02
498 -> 2.35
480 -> 1.3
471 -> 1.66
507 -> 2.34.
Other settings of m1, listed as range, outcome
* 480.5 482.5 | 1.12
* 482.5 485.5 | 0.965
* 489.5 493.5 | 1.76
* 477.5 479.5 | 1.39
